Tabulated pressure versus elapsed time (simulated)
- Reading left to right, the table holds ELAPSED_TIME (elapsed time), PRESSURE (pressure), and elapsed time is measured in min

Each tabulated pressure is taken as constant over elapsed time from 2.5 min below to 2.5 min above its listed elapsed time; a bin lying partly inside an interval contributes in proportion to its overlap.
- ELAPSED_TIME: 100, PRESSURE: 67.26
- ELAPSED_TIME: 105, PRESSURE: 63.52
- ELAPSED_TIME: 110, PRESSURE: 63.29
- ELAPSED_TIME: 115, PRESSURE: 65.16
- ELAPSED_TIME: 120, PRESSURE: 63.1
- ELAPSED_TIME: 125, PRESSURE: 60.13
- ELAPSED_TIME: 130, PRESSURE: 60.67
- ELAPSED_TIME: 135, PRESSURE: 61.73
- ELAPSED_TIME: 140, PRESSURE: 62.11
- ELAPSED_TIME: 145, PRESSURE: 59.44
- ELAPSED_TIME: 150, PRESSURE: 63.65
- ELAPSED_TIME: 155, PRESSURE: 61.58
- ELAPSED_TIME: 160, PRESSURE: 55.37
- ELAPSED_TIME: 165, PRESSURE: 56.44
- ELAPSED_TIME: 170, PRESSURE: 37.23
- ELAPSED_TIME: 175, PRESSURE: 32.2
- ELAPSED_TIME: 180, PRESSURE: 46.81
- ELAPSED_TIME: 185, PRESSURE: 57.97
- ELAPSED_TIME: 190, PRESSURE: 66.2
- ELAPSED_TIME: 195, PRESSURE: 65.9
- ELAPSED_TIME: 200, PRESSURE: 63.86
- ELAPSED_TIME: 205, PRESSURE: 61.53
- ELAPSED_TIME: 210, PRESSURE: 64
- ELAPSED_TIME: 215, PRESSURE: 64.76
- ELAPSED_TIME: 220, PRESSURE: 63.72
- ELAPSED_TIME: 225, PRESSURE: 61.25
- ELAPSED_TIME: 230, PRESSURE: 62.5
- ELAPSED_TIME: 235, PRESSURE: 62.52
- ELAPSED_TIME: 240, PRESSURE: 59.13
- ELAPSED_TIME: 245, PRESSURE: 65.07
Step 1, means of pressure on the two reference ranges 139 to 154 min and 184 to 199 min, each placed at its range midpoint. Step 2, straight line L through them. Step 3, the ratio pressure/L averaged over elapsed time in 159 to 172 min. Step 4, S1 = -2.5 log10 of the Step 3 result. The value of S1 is 0.25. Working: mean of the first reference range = 61.7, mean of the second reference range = 63.9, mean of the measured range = 49.5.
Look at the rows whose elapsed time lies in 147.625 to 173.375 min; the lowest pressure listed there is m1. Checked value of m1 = 37.23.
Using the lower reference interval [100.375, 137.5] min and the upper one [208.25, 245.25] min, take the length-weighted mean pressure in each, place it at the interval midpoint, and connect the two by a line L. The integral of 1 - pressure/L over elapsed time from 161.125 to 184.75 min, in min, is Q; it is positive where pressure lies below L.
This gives 6.6 min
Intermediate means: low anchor 62.8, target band 45.3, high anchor 62.7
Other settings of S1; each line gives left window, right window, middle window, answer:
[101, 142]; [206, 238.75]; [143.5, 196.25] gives 0.15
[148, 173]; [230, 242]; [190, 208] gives -0.11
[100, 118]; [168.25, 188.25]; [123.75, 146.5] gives -0.07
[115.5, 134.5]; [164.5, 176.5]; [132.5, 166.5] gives -0.20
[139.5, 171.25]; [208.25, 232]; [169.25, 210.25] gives 0.10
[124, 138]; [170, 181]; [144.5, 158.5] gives -0.22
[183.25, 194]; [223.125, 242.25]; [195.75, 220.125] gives -0.03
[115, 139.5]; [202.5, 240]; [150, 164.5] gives 0.05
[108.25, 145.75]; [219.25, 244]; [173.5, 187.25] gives 0.31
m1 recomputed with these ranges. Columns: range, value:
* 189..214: 61.53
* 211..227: 61.25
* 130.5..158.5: 59.44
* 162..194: 32.2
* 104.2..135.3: 60.13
